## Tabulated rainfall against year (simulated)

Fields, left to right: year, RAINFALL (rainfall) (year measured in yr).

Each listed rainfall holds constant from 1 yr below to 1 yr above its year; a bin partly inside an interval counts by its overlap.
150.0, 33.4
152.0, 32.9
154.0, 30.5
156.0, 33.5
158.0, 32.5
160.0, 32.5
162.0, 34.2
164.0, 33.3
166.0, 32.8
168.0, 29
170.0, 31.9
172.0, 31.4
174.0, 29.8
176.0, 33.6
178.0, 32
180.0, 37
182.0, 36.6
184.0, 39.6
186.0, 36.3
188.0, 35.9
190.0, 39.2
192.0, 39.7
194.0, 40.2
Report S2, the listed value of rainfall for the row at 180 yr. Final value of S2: 37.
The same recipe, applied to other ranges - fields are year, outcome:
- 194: 40.2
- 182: 36.6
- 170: 31.9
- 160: 32.5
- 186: 36.3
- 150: 33.4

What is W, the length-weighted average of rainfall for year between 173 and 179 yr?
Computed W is 31.8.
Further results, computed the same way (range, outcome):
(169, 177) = 31.7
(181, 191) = 37.5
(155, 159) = 33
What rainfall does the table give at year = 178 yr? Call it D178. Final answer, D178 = 32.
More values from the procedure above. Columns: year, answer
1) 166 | 32.8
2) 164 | 33.3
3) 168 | 29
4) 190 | 39.2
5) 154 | 30.5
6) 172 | 31.4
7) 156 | 33.5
